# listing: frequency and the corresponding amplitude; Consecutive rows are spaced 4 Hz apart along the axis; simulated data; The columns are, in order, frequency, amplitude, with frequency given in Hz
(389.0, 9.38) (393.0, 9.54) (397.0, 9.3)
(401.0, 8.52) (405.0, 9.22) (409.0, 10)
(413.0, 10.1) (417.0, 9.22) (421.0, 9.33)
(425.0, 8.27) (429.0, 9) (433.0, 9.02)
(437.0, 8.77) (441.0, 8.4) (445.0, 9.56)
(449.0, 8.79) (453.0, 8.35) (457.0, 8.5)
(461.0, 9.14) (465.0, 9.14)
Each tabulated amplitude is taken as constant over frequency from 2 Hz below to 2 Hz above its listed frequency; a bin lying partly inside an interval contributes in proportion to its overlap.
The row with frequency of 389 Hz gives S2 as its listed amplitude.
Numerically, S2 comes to 9.38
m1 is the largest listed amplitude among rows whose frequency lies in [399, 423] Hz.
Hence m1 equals 10.1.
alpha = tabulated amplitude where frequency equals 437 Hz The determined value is 8.77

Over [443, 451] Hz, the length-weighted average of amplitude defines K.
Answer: 9.18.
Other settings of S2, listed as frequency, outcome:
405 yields 9.22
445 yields 9.56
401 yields 8.52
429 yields 9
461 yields 9.14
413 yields 10.1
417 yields 9.22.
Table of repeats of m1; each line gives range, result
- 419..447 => 9.56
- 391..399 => 9.54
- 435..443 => 8.77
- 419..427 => 9.33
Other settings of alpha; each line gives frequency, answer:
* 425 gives 8.27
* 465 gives 9.14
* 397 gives 9.3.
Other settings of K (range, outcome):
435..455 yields 8.77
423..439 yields 8.77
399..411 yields 9.25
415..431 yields 8.96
